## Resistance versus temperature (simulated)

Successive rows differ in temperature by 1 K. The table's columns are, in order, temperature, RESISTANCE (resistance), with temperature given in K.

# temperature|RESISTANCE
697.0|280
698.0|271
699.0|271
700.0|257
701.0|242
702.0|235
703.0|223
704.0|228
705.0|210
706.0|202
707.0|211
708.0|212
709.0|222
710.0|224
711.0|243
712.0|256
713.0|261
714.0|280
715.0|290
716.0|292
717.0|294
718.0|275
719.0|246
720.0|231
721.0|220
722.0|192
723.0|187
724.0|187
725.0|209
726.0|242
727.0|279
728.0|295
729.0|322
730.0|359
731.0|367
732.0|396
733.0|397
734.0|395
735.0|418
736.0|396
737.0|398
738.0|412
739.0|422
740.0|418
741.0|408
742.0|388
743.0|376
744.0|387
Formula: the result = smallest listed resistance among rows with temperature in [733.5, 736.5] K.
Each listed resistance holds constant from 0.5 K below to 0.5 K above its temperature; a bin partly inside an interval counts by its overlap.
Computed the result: 395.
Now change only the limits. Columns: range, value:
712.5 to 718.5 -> 261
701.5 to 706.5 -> 202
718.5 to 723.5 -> 187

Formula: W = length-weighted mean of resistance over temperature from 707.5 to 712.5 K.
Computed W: 231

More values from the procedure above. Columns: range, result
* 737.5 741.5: 415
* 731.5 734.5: 396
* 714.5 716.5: 291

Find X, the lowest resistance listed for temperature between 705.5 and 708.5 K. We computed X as 202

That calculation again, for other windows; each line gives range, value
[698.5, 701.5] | 242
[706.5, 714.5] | 211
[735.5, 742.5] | 388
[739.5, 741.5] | 408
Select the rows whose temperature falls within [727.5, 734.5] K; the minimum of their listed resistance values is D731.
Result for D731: 295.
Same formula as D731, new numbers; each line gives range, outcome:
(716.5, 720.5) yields 231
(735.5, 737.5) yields 396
